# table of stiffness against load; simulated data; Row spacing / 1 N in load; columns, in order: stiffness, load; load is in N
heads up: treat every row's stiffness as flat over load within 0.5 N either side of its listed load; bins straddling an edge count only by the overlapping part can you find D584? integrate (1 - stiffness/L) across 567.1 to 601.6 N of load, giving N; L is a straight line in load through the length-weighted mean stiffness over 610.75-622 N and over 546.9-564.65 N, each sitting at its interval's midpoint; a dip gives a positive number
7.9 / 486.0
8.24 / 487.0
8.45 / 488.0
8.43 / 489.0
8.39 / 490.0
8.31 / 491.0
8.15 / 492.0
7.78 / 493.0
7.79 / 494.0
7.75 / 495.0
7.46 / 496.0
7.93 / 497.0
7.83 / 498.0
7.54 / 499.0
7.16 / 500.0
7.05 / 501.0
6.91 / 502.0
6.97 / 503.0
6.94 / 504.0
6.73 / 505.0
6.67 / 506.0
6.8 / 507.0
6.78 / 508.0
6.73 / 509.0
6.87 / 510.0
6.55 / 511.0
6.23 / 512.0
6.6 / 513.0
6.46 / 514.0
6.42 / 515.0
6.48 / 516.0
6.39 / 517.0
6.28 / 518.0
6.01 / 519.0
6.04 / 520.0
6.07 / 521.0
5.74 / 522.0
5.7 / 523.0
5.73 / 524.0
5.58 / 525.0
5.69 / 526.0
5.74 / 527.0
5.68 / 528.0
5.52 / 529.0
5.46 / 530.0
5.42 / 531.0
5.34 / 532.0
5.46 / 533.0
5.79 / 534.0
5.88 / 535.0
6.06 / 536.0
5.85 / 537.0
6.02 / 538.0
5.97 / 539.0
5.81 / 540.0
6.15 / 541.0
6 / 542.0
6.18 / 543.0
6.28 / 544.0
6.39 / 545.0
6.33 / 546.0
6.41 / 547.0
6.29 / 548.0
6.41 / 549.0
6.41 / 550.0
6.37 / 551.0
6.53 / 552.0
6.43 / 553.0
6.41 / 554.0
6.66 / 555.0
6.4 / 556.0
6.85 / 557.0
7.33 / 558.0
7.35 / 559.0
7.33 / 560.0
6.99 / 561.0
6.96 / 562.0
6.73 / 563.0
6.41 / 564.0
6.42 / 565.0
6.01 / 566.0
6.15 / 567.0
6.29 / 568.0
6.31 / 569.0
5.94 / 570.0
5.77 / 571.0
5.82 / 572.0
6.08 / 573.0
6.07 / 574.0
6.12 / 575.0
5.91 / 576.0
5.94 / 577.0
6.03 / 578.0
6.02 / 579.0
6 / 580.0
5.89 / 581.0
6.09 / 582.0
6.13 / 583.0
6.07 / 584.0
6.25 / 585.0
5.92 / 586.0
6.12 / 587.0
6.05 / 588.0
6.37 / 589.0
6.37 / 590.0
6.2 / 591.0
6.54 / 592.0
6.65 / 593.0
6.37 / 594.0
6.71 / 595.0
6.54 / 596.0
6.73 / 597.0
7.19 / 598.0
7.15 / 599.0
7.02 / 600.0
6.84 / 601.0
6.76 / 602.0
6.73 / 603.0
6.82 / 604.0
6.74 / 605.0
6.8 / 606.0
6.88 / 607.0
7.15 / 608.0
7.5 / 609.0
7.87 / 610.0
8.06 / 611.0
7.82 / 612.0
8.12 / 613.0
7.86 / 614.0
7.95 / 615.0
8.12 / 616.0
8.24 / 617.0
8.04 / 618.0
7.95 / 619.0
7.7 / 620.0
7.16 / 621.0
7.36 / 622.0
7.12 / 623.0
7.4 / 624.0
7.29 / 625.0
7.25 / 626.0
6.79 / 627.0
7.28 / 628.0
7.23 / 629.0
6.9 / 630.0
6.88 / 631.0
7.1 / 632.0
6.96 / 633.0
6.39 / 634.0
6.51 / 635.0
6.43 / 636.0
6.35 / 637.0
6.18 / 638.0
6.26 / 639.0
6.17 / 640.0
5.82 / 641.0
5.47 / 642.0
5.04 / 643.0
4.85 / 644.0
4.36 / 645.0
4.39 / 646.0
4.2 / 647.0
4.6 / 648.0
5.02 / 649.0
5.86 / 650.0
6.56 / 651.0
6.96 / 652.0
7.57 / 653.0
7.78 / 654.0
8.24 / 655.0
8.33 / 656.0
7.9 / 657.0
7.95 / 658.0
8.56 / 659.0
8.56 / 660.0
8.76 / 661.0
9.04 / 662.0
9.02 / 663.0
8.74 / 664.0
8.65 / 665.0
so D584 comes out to 4.6 N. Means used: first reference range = 6.69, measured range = 6.28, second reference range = 7.88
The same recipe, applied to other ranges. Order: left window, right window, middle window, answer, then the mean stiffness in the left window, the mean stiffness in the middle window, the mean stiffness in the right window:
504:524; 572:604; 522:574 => 1.6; 6.39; 6.17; 6.35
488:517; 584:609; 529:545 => 2.6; 7.21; 5.85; 6.63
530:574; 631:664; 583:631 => -3.9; 6.27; 7.05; 6.7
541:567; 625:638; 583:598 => 0.7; 6.54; 6.37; 6.83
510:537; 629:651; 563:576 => -0.5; 5.95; 6.13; 5.85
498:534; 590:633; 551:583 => 1.9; 6.29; 6.36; 7.2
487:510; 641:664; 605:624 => -1.8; 7.48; 7.62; 6.8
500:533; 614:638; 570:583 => 1.5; 6.24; 5.98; 7.23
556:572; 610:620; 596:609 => 1.2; 6.56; 6.91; 7.99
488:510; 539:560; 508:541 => 4.5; 7.44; 6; 6.46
